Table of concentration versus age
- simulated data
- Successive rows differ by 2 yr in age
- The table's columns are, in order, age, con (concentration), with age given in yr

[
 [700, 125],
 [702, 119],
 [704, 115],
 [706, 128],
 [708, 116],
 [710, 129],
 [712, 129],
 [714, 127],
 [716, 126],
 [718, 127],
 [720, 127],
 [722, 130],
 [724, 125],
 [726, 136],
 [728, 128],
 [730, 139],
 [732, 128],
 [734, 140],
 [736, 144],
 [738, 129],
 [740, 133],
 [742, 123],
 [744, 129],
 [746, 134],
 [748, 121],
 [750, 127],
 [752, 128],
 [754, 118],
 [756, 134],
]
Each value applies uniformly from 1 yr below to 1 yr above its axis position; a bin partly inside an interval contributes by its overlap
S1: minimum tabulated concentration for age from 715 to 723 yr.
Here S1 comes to 126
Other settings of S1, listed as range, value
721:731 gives 125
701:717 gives 115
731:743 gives 123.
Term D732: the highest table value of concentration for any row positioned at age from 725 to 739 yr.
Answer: 144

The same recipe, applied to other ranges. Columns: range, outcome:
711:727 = 136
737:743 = 133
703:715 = 129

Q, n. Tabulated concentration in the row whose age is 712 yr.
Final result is 129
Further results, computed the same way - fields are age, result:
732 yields 128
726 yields 136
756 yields 134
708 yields 116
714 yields 127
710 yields 129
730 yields 139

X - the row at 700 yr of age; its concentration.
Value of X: 125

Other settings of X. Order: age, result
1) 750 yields 127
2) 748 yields 121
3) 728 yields 128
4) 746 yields 134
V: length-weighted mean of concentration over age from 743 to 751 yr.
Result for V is 128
